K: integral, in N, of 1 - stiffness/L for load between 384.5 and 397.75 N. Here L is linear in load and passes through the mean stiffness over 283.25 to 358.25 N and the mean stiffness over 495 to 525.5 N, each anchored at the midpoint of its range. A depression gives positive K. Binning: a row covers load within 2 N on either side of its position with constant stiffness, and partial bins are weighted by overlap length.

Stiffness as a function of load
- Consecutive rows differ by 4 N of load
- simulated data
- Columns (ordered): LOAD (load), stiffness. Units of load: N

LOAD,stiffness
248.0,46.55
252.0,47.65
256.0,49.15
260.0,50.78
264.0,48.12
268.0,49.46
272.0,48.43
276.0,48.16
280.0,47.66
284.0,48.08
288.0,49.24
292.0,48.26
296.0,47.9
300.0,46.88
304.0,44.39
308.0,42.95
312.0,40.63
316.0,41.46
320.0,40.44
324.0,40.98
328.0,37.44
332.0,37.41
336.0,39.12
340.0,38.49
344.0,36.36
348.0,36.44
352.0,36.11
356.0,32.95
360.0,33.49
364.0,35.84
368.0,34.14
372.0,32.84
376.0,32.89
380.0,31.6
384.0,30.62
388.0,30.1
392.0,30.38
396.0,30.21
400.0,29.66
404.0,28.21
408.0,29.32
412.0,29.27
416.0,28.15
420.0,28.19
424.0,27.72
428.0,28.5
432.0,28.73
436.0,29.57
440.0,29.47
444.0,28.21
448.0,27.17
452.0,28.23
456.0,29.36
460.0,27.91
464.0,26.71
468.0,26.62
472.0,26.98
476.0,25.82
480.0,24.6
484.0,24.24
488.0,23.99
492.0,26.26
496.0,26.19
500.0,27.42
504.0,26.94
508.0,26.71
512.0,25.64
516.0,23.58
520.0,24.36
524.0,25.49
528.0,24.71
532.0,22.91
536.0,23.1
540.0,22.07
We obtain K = 1.9 N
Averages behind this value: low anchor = 41.2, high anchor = 25.8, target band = 30.3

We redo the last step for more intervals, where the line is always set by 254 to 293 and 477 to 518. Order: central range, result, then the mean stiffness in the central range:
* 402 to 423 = 3.5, 28.6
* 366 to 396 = 4.7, 31.7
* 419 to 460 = 3.9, 28.5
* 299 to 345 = 3.4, 40.5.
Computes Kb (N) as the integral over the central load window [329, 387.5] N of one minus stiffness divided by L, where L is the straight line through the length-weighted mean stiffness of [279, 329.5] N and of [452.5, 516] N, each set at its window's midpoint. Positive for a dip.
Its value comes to 6.3 N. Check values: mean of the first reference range 44.3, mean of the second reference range 26.3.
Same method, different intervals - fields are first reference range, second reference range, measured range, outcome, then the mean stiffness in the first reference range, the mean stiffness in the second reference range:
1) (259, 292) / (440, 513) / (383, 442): 7.8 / 48.7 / 26.7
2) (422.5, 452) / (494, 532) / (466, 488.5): 1.2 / 28.5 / 25.5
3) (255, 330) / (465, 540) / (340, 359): 2.1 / 45.8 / 25.2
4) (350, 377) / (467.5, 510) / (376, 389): 0.7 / 34.1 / 26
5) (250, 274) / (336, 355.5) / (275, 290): -0.8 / 48.9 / 36.8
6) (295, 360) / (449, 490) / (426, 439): 0.4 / 39.7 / 26.5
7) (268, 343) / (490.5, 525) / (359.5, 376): 1.9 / 43.8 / 25.8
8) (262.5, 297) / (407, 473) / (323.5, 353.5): 2.4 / 48.4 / 28.2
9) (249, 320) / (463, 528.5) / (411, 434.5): 3.2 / 46.8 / 25.7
